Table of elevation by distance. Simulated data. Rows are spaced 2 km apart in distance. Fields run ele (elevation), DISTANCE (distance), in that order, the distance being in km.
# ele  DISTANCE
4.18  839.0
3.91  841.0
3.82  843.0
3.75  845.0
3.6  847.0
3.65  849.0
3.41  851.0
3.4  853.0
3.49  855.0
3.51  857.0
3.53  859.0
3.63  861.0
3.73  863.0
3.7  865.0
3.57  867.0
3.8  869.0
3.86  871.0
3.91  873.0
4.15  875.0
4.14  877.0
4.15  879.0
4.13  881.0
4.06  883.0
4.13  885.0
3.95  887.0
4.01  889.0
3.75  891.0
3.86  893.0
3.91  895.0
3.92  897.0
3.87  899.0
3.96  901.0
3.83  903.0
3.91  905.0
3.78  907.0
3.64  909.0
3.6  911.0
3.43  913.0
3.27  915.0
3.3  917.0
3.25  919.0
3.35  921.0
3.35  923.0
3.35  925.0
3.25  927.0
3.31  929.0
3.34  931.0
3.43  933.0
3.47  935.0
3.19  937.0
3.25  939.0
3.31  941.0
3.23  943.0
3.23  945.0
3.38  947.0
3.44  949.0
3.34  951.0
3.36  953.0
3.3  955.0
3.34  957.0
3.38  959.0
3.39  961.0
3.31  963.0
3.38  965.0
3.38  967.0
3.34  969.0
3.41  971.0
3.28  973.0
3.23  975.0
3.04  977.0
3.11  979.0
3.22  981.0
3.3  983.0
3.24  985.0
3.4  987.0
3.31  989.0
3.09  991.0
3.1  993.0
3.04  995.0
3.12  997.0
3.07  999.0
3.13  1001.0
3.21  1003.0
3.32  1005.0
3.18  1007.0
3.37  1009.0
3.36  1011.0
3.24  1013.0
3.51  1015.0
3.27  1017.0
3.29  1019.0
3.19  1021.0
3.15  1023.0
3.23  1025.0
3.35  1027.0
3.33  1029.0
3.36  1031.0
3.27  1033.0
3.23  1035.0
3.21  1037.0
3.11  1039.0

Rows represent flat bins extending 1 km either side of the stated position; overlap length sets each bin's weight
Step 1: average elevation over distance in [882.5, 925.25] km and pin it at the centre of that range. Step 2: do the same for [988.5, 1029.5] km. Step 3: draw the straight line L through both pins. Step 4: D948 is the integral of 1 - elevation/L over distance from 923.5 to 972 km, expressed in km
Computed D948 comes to 2.32 km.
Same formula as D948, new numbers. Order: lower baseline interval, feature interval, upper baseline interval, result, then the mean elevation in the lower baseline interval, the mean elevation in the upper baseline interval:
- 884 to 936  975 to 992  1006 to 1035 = 0.94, 3.62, 3.29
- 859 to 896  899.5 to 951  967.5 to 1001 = 2.25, 3.9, 3.21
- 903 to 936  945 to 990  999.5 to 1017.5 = 0.66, 3.45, 3.28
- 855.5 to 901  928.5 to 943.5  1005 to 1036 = 1.31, 3.87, 3.29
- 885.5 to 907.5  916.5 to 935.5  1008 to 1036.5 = 2.10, 3.89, 3.29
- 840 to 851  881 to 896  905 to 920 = -1.63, 3.72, 3.5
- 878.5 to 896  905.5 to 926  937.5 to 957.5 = 1.28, 3.99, 3.31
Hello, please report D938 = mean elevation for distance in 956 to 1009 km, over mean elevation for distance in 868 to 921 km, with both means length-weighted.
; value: 0.85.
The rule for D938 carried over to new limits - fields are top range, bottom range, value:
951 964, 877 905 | 0.84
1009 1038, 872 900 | 0.82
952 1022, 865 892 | 0.82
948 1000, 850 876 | 0.89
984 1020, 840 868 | 0.89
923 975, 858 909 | 0.86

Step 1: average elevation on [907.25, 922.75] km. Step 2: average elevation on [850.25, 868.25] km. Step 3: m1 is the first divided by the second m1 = 1.0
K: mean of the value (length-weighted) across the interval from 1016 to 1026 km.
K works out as 3.23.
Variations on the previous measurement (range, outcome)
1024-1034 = 3.31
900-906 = 3.9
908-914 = 3.56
